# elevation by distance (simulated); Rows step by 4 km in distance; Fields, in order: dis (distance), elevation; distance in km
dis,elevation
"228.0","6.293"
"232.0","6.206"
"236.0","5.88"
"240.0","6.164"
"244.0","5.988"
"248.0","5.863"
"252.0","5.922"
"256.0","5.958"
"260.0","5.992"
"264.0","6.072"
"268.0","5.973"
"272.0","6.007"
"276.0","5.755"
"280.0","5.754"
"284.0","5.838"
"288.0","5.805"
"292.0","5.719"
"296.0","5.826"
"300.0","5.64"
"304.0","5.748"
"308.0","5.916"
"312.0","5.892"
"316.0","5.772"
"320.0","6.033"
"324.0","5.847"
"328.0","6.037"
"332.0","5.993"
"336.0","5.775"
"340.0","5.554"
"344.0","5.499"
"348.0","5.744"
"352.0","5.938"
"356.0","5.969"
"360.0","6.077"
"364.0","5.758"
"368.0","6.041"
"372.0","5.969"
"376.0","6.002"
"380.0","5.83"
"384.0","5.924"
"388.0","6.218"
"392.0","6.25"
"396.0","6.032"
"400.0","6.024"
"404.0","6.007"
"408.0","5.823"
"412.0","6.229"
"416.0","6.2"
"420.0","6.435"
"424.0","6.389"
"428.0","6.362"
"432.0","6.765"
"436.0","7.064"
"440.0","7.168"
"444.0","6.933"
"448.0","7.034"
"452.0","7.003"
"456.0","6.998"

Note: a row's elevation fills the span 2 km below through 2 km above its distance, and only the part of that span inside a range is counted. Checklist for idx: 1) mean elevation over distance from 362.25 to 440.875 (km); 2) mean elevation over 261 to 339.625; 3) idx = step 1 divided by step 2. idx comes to 1.06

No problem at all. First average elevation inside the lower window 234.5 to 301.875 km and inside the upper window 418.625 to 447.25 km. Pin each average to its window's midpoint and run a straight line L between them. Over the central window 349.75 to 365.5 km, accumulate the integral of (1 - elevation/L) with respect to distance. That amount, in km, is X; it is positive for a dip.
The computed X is 1.0 km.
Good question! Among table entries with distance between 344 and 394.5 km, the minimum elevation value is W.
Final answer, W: 5.499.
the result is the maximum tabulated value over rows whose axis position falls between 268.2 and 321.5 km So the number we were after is 6.033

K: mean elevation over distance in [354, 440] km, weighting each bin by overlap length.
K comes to 6.18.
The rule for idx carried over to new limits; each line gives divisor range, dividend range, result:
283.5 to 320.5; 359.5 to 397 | 1.03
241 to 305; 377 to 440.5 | 1.07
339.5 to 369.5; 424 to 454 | 1.18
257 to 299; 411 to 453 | 1.14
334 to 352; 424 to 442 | 1.20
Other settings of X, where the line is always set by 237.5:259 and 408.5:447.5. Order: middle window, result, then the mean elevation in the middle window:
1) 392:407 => 1.07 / 6.04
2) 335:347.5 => 1.37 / 5.61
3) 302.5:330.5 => 1.43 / 5.9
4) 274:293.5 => 1.04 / 5.78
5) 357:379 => 1.48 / 5.96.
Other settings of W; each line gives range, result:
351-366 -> 5.758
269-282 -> 5.754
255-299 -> 5.719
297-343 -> 5.554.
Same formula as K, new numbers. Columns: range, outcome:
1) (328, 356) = 5.79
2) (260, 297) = 5.87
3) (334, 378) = 5.85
